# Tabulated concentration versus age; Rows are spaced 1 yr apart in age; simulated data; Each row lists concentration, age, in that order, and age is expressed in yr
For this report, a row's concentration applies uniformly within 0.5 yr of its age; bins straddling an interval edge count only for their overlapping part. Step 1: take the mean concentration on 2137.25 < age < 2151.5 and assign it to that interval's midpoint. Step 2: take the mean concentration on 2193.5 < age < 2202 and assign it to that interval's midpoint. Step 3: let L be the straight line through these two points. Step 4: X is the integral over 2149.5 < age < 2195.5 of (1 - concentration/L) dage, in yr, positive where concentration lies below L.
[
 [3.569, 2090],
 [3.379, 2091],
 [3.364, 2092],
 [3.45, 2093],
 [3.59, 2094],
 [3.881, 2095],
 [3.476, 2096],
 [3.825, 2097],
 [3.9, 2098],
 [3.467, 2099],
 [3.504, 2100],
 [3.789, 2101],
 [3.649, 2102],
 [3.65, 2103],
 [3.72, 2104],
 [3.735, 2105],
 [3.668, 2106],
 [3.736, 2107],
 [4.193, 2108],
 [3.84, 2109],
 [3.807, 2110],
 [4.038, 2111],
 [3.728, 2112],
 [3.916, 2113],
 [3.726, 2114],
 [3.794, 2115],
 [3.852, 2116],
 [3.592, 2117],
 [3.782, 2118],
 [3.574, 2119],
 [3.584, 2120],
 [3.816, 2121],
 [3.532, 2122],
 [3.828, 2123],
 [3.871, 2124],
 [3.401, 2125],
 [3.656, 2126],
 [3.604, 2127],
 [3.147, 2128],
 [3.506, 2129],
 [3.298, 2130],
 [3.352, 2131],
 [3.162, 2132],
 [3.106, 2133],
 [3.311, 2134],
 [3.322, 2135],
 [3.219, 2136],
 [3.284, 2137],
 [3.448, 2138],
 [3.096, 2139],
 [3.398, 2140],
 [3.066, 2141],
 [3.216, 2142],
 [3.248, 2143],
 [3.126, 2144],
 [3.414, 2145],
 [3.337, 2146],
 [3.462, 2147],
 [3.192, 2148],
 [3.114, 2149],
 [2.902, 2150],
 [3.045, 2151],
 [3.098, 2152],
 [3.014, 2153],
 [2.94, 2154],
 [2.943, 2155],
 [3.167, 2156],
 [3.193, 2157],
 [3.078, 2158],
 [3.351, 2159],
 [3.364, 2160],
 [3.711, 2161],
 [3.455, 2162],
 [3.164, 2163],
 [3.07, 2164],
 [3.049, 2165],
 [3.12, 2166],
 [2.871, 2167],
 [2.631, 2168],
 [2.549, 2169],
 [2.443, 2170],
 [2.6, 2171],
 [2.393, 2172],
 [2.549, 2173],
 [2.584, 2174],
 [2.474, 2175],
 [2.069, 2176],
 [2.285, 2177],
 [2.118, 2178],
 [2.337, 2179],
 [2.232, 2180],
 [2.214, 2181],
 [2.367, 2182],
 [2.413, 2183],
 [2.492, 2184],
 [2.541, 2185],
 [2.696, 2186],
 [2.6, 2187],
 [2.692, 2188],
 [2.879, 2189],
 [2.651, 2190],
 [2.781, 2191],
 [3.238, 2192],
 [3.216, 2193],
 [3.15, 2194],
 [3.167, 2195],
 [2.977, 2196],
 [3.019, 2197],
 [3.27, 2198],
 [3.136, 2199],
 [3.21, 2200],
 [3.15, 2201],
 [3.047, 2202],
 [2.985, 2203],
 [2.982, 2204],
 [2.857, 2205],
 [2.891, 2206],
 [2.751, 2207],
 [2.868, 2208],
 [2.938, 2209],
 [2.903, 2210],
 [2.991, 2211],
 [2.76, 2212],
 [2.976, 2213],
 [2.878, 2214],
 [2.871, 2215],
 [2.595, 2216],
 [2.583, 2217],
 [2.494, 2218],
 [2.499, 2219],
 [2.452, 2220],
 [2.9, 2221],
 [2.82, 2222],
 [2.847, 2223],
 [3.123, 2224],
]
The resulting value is 5.4 yr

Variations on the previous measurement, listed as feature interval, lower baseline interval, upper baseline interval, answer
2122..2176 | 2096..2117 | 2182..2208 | 3.4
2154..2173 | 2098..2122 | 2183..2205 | 1.4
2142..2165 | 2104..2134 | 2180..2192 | -0.7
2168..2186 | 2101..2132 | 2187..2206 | 4.3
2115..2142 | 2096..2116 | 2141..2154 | -0.1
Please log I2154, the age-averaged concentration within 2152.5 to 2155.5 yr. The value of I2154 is 2.97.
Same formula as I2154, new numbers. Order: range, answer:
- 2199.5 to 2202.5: 3.14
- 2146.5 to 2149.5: 3.26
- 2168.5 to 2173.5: 2.51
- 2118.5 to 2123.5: 3.67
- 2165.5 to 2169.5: 2.79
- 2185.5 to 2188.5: 2.66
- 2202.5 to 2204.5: 2.98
